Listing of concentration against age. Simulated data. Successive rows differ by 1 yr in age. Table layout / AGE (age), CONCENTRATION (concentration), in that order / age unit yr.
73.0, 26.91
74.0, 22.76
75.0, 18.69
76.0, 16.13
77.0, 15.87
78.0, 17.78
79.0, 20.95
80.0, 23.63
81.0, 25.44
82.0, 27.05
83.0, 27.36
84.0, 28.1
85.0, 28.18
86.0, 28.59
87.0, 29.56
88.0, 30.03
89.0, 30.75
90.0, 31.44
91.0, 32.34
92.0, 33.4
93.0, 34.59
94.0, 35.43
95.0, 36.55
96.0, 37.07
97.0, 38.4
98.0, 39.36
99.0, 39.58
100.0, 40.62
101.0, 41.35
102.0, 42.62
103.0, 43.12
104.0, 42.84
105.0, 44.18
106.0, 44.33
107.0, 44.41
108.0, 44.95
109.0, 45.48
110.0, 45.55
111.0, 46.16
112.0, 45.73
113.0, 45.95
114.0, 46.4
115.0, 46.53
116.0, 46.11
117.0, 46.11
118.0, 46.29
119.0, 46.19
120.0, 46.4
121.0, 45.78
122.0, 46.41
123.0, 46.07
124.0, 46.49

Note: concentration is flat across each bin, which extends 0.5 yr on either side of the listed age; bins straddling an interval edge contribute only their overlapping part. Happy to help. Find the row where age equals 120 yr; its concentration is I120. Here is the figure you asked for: 46.4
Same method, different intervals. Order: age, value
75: 18.69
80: 23.63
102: 42.62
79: 20.95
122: 46.41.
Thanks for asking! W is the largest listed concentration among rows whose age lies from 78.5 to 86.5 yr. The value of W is 28.59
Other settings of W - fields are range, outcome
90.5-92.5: 33.4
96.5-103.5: 43.12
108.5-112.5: 46.16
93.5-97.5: 38.4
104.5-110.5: 45.55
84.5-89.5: 30.75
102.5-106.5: 44.33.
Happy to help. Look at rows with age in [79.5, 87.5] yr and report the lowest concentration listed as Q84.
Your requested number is 23.63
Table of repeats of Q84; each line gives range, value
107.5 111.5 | 44.95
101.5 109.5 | 42.62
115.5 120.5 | 46.11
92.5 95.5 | 34.59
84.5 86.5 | 28.18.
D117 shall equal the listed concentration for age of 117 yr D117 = 46.11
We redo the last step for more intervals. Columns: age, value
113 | 45.95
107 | 44.41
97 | 38.4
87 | 29.56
